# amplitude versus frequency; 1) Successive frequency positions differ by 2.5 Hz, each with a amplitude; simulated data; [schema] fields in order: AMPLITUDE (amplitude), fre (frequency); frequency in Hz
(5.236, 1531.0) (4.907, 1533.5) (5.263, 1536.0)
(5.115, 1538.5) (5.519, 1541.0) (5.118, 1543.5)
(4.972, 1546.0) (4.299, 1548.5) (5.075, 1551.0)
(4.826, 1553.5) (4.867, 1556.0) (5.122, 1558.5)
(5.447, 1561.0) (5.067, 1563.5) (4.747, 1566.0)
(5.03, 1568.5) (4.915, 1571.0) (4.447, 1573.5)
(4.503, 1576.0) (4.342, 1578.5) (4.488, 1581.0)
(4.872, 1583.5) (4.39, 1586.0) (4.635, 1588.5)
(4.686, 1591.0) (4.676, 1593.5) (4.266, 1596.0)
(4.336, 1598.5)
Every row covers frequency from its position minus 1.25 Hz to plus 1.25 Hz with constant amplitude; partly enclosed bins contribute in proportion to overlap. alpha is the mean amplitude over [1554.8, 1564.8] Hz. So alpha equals 5.13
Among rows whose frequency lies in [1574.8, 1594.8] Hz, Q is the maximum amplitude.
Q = 4.872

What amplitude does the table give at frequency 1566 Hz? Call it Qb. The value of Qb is 4.747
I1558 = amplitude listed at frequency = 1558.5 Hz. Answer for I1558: 5.122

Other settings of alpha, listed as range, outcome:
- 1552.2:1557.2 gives 4.85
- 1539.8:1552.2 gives 4.99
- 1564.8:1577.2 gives 4.73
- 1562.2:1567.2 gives 4.91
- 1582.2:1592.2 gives 4.64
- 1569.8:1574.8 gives 4.68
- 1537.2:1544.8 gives 5.25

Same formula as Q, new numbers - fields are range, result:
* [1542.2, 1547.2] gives 5.118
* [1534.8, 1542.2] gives 5.519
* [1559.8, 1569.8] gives 5.447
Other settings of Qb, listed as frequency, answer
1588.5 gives 4.635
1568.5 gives 5.03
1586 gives 4.39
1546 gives 4.972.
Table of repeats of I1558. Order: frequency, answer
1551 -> 5.075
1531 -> 5.236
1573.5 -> 4.447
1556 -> 4.867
